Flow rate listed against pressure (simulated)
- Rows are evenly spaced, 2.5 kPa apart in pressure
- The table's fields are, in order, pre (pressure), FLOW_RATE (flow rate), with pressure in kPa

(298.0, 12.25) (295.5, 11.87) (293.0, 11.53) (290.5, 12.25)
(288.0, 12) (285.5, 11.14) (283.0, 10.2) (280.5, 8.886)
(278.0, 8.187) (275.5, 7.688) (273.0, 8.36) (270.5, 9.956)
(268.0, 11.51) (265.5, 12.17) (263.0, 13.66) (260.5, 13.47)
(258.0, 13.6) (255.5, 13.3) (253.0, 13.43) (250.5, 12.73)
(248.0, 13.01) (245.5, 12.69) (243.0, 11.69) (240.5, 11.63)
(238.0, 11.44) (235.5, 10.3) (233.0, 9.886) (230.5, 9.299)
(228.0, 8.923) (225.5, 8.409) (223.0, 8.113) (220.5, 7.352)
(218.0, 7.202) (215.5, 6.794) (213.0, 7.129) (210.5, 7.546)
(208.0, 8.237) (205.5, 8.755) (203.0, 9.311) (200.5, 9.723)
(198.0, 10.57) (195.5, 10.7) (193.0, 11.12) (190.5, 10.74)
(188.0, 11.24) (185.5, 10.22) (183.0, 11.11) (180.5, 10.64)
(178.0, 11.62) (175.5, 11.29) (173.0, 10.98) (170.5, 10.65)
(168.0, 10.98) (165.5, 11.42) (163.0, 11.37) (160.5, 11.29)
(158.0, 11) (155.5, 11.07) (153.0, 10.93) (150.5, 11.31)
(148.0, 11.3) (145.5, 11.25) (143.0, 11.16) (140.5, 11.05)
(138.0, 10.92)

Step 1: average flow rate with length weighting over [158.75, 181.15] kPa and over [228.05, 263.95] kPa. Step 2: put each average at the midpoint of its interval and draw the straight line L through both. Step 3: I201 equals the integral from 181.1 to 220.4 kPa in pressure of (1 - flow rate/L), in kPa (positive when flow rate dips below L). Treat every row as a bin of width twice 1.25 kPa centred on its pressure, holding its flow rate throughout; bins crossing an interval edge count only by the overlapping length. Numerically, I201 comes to 7.4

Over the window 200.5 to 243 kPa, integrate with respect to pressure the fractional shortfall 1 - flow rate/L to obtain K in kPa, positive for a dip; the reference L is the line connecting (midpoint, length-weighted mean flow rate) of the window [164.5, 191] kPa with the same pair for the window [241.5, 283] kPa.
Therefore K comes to 9.0 kPa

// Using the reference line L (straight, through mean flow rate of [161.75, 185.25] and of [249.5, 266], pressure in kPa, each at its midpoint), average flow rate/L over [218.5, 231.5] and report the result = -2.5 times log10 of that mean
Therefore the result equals 0.43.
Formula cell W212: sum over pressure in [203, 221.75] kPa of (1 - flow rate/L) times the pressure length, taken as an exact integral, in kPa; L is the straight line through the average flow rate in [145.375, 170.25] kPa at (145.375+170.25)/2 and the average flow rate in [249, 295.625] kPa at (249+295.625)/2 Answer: 5.9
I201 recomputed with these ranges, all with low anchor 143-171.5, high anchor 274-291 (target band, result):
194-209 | 1.6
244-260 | -4.5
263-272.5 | -1.2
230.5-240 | -0.1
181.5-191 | 0.0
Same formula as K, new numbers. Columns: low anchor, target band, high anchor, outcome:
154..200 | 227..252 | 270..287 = -3.37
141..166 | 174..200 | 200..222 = -4.47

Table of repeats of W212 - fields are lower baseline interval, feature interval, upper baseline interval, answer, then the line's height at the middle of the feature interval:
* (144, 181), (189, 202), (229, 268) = 1.1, 11.5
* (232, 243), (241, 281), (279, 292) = -2.5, 10.9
